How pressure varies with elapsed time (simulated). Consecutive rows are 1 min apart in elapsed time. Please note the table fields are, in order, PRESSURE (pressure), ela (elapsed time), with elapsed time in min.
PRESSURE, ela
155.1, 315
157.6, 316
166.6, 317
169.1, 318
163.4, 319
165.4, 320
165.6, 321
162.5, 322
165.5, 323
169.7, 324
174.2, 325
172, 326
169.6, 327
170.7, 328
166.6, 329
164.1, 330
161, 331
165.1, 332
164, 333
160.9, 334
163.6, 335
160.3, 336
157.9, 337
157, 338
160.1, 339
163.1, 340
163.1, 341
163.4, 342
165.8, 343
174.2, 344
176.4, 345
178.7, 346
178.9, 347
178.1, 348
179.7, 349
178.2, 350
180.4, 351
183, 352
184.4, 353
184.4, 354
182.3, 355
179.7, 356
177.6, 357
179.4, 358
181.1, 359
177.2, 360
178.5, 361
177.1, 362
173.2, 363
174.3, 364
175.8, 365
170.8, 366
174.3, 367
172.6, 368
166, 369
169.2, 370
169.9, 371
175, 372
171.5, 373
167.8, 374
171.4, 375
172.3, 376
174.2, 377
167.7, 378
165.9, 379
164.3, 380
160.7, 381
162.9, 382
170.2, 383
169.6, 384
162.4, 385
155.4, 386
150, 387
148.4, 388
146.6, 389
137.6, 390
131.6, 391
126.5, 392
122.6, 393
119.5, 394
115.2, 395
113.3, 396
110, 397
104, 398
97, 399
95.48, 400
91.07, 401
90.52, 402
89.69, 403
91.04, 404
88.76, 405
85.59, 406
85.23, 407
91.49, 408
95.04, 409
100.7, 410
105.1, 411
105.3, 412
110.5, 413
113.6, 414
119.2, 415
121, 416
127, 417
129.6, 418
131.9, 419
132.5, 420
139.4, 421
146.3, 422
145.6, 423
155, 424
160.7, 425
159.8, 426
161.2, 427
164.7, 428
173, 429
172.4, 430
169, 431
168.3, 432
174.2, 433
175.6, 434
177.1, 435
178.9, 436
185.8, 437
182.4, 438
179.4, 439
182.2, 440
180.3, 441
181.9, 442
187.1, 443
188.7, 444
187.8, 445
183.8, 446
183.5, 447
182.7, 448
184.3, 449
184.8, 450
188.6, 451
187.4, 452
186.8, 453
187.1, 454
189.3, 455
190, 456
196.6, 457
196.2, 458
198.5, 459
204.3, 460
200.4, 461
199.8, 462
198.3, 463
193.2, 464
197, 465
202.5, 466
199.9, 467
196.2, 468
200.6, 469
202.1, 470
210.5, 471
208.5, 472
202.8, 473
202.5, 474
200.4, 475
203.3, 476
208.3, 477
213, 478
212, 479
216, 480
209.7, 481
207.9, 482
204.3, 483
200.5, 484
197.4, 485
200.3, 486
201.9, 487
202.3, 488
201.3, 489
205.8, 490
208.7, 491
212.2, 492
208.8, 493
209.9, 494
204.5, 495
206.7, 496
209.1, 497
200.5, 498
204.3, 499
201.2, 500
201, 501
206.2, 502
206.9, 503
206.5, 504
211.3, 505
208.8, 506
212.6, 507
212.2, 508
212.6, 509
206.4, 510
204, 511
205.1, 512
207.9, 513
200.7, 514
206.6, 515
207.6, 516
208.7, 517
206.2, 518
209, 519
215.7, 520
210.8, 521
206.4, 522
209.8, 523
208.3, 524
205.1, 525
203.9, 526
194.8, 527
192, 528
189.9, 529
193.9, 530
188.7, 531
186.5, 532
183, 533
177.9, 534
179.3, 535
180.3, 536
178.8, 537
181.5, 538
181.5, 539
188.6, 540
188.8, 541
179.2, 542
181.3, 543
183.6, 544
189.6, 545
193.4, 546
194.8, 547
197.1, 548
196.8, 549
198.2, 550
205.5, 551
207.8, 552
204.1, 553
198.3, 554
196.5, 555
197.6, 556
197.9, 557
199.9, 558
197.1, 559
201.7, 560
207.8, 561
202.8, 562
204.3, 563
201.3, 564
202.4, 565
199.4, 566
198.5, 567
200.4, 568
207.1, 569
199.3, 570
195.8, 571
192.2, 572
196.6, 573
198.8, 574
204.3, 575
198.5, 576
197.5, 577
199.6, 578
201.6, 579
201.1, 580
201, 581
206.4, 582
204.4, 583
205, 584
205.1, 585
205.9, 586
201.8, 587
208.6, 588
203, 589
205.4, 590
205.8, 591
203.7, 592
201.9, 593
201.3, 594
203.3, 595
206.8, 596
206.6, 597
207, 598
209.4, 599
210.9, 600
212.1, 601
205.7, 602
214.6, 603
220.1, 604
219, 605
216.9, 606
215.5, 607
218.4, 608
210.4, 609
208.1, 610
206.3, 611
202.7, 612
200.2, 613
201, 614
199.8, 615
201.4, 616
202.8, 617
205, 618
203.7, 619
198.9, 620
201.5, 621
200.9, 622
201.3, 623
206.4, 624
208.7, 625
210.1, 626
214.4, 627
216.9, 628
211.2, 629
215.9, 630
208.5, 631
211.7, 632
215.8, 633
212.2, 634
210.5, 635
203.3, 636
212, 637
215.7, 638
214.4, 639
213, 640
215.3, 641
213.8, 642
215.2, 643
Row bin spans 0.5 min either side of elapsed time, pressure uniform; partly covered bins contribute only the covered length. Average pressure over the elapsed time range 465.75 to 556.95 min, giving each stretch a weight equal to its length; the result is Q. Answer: 201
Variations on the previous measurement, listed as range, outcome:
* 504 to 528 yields 207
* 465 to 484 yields 205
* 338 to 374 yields 174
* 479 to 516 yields 206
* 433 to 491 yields 195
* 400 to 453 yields 148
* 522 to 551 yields 191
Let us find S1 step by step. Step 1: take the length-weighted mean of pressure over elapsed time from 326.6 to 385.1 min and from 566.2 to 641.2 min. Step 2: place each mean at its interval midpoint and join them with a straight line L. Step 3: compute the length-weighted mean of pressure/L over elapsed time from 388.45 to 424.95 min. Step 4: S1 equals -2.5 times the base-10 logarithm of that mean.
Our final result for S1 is 0.48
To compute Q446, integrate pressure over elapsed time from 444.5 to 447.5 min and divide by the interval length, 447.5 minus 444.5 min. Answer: 185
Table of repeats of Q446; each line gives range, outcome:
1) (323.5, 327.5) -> 171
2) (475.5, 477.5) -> 206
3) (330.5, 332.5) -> 163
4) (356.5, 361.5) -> 179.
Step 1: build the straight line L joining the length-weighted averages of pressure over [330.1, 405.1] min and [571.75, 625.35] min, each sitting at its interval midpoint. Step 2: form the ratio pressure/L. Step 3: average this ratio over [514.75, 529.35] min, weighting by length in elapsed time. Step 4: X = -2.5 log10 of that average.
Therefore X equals -0.09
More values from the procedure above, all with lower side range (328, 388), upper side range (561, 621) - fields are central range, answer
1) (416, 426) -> 0.26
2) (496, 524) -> -0.08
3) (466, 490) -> -0.09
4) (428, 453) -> 0.01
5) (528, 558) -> 0.04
